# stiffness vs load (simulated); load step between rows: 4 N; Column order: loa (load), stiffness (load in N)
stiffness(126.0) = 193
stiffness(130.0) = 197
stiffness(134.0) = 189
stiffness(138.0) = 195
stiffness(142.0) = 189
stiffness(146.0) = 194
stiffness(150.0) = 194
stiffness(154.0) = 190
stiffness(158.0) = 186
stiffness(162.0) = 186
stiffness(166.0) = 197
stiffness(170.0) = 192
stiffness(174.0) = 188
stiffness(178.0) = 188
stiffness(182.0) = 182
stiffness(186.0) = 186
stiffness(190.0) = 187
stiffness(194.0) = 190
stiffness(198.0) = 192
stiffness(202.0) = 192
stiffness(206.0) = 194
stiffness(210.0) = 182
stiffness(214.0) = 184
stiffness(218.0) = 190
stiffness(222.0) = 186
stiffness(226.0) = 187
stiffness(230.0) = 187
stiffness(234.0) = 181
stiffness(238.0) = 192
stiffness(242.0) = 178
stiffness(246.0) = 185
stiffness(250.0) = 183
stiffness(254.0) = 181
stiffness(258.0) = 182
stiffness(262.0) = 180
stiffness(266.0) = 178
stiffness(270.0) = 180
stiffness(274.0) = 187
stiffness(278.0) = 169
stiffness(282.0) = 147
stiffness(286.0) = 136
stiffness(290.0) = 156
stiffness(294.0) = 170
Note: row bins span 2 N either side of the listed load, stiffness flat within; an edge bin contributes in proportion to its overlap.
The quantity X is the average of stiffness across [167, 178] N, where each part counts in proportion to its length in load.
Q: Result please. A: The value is 190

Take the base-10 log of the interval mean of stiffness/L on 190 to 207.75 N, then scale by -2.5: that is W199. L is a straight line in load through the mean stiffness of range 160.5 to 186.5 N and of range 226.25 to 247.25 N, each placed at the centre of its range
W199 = -0.02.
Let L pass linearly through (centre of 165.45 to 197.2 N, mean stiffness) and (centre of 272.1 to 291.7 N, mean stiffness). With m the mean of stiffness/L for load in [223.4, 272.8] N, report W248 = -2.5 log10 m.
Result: -0.09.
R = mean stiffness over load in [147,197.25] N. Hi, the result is 189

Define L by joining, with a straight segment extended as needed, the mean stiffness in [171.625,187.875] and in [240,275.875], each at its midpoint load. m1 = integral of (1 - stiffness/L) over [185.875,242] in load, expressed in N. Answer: -1.0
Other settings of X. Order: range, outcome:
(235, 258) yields 184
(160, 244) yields 188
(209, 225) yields 186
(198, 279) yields 184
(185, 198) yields 188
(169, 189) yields 187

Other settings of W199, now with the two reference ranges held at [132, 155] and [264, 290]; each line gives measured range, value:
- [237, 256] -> -0.07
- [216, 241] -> -0.07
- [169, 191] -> -0.01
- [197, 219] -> -0.06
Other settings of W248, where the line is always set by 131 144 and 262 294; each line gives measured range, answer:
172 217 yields -0.04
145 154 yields -0.02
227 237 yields -0.07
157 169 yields -0.02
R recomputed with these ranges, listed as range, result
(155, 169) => 190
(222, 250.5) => 185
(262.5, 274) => 181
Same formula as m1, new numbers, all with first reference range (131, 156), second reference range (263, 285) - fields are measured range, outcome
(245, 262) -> -0.79 N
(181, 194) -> -0.08 N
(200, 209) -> -0.48 N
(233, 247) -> -0.61 N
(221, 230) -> -0.40 N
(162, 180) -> -0.29 N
